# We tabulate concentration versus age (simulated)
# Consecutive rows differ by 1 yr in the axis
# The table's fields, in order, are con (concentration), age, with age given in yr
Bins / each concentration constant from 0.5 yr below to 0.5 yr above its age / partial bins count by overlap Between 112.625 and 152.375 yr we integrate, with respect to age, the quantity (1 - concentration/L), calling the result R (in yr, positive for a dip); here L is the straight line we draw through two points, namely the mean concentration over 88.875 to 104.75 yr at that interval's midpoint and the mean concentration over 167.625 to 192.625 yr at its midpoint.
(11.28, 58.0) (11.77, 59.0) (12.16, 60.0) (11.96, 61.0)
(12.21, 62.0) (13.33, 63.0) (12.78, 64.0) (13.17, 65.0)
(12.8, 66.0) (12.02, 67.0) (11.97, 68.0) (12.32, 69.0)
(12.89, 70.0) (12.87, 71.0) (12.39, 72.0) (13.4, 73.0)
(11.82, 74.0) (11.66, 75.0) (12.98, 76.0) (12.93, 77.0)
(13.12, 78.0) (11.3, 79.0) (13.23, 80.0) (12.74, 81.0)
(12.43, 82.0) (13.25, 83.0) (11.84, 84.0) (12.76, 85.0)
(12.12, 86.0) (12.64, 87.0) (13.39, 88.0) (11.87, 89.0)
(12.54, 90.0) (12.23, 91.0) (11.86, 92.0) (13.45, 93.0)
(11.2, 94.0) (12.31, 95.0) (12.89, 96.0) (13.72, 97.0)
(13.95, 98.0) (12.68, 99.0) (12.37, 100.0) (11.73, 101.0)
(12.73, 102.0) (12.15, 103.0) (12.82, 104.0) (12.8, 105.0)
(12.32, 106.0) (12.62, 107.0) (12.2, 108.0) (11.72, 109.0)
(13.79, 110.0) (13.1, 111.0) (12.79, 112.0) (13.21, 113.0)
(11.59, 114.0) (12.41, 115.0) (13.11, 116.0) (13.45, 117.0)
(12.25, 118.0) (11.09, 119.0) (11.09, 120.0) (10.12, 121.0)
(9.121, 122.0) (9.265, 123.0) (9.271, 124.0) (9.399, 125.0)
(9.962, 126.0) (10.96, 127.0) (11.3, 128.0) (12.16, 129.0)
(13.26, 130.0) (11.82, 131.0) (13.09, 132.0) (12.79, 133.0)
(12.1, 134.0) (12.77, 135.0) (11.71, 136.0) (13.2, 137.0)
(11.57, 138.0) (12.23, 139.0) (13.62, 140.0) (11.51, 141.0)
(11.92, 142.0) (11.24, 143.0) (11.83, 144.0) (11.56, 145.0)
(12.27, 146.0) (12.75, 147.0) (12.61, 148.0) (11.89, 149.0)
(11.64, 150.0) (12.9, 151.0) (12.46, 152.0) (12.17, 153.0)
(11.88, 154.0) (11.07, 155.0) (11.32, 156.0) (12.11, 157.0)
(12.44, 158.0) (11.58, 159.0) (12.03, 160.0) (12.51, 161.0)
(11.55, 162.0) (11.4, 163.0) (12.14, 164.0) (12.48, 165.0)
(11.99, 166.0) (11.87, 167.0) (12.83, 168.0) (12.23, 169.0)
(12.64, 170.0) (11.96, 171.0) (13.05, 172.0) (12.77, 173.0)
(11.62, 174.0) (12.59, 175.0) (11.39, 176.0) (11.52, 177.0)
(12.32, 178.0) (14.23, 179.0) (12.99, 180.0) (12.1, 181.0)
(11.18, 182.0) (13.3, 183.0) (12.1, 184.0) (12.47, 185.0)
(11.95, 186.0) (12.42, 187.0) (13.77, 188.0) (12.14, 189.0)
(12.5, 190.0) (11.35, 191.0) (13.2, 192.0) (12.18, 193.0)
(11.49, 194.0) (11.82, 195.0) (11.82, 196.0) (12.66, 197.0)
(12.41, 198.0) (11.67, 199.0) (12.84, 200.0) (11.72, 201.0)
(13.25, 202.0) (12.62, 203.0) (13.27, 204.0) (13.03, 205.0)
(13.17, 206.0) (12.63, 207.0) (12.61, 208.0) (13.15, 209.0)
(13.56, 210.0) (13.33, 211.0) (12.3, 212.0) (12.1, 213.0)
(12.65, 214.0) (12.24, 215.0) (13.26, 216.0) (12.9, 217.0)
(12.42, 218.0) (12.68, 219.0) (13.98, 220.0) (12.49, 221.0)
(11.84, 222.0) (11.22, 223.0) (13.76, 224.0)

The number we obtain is 2.2 yr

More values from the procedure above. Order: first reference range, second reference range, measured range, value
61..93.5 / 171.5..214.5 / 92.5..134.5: 1.6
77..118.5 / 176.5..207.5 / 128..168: 1.2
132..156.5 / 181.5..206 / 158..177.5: 0.2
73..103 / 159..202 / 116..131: 1.7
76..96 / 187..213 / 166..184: 0.3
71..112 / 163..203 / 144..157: 0.4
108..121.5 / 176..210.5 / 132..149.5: 0.2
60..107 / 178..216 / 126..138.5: 0.4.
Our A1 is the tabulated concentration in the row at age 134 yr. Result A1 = 12.1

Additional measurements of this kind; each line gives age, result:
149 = 11.89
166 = 11.99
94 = 11.2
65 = 13.17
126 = 9.962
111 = 13.1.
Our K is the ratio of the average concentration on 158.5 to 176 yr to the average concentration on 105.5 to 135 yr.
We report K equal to 1.0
